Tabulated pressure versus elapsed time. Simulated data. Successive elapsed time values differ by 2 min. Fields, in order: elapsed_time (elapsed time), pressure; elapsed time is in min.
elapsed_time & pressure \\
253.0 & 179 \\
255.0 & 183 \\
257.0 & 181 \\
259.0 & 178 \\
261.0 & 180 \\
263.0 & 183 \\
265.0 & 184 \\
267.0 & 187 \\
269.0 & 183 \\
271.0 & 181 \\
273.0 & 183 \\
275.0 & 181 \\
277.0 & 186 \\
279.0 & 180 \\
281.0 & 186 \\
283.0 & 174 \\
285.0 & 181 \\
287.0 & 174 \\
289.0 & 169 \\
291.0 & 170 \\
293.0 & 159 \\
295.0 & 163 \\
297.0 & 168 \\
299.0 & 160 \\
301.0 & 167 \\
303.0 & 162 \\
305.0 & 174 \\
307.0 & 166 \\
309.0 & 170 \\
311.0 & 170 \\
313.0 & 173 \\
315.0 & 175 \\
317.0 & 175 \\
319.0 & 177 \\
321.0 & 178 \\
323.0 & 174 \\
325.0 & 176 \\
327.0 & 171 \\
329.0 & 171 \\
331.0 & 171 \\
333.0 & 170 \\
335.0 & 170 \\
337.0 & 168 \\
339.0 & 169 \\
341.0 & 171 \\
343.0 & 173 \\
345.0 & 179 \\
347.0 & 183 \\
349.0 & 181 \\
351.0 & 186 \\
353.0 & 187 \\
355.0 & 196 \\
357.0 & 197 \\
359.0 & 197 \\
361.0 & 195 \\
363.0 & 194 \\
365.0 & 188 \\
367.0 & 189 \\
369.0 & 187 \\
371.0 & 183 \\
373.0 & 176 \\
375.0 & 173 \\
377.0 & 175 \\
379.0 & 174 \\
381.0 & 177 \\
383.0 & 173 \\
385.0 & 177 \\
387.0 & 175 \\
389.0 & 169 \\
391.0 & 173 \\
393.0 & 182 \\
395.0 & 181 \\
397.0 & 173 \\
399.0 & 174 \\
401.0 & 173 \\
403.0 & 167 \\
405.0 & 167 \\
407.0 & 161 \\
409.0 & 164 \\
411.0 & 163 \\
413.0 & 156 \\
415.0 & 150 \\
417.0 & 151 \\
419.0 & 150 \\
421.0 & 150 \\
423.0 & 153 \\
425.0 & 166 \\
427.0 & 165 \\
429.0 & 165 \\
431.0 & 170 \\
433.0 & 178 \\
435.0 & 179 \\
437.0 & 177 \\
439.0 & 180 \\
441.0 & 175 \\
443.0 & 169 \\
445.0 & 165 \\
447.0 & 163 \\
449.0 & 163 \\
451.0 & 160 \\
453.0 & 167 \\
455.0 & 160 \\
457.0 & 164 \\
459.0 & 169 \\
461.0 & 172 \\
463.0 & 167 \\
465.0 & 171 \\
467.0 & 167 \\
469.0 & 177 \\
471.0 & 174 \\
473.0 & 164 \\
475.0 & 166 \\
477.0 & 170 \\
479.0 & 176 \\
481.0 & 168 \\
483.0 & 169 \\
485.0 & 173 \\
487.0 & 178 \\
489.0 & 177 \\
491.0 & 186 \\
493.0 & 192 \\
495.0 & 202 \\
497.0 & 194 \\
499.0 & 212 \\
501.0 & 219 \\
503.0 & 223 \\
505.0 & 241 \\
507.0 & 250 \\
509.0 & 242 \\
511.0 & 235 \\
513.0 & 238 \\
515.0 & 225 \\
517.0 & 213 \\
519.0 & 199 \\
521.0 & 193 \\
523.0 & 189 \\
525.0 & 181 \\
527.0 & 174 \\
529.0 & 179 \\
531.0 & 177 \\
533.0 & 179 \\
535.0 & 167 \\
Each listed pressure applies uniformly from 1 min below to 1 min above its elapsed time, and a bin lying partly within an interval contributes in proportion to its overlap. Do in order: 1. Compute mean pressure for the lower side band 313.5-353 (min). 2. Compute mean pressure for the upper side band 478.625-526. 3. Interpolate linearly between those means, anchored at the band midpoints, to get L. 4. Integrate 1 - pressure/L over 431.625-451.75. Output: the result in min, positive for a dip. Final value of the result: 2.3 min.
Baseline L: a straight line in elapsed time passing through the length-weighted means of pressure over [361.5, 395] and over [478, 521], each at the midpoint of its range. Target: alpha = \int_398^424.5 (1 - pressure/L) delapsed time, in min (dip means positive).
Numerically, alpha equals 3.7 min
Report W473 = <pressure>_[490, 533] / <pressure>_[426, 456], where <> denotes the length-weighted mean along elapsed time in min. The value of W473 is 1.23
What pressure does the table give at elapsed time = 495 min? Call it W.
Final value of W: 202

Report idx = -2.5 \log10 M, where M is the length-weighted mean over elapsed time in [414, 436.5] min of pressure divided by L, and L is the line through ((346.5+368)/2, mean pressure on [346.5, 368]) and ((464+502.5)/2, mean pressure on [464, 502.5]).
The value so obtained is 0.15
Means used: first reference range 190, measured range 162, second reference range 181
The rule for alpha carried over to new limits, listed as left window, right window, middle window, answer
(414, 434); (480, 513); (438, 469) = 1.8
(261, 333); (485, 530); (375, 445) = 8.2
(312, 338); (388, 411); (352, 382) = -2.5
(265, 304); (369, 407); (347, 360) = -1.2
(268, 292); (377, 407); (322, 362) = -0.8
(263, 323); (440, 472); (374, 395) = -0.5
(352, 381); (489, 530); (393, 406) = 1.2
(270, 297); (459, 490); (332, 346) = 0.2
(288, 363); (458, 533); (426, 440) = 0.9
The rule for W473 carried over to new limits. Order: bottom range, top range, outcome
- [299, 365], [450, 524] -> 1.08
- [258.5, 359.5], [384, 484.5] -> 0.95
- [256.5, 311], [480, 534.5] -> 1.14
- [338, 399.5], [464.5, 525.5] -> 1.08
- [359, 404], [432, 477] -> 0.95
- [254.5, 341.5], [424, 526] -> 1.06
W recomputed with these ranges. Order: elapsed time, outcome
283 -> 174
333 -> 170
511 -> 235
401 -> 173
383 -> 173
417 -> 151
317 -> 175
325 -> 176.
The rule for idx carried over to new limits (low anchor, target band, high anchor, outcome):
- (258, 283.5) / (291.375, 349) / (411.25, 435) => 0.03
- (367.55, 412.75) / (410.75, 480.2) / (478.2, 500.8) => 0.09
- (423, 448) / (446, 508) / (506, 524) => 0.09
